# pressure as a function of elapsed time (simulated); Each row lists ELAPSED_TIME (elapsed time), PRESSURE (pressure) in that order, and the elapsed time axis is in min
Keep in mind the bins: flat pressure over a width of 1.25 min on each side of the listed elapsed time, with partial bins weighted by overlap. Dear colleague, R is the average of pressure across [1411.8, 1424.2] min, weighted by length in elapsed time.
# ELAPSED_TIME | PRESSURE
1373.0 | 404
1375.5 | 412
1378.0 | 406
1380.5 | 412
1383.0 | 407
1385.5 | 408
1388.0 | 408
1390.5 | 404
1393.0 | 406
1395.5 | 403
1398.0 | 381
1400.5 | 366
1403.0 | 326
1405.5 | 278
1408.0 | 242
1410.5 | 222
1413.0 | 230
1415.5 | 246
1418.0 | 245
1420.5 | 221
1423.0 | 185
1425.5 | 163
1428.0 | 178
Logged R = 226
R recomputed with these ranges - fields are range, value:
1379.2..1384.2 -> 409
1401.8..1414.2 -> 259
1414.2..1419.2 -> 245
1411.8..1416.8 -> 238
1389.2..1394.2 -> 405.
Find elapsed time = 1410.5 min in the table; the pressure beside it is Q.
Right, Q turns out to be 222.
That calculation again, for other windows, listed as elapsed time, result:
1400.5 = 366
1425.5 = 163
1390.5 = 404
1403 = 326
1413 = 230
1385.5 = 408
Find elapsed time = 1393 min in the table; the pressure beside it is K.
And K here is 406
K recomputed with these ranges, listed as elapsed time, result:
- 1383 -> 407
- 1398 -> 381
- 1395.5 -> 403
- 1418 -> 245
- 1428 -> 178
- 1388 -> 408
